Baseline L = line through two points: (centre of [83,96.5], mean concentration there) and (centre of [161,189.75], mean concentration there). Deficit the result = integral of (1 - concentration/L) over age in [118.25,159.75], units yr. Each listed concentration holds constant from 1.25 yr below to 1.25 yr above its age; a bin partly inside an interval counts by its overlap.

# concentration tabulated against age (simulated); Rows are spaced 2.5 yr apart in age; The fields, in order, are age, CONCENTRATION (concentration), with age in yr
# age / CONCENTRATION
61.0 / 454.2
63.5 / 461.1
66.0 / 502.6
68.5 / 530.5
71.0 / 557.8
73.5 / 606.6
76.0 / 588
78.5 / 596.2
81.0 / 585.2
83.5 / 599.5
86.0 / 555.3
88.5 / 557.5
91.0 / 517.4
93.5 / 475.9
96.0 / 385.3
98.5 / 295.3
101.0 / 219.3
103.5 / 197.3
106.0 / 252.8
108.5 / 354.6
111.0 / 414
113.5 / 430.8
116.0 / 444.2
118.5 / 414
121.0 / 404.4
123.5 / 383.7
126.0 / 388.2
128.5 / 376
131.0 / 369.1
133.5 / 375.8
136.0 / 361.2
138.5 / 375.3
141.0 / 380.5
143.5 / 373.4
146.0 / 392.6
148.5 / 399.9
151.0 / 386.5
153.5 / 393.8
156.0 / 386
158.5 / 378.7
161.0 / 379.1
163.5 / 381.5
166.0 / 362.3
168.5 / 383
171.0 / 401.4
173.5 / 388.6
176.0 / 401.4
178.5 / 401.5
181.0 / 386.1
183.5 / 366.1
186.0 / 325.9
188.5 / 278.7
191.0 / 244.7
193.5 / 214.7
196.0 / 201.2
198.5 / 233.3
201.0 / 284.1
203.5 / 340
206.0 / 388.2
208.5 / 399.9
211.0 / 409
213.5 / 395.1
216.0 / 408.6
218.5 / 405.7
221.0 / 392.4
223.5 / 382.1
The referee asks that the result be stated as 4.6 yr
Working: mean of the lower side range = 518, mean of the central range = 384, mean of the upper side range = 371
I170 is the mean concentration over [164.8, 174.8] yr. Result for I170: 384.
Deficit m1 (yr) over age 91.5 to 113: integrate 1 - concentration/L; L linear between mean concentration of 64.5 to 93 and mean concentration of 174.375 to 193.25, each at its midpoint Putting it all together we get 7.4 yr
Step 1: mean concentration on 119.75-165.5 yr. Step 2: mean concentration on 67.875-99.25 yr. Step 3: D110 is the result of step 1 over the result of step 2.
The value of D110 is 0.72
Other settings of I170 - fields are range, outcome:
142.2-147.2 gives 383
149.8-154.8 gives 390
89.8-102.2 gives 379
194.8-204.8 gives 266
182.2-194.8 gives 286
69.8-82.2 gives 587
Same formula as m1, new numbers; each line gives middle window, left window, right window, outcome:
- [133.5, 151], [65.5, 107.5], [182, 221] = 0.9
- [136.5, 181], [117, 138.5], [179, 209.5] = -4.9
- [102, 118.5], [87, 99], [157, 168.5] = 3.2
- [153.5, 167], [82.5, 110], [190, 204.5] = -3.2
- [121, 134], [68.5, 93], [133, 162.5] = 1.7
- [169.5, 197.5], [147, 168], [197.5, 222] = 3.6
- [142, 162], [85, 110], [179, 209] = -2.9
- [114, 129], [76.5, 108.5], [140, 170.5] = 0.3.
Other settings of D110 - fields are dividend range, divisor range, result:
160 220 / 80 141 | 0.86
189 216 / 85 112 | 0.82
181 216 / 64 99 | 0.60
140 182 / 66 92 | 0.68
